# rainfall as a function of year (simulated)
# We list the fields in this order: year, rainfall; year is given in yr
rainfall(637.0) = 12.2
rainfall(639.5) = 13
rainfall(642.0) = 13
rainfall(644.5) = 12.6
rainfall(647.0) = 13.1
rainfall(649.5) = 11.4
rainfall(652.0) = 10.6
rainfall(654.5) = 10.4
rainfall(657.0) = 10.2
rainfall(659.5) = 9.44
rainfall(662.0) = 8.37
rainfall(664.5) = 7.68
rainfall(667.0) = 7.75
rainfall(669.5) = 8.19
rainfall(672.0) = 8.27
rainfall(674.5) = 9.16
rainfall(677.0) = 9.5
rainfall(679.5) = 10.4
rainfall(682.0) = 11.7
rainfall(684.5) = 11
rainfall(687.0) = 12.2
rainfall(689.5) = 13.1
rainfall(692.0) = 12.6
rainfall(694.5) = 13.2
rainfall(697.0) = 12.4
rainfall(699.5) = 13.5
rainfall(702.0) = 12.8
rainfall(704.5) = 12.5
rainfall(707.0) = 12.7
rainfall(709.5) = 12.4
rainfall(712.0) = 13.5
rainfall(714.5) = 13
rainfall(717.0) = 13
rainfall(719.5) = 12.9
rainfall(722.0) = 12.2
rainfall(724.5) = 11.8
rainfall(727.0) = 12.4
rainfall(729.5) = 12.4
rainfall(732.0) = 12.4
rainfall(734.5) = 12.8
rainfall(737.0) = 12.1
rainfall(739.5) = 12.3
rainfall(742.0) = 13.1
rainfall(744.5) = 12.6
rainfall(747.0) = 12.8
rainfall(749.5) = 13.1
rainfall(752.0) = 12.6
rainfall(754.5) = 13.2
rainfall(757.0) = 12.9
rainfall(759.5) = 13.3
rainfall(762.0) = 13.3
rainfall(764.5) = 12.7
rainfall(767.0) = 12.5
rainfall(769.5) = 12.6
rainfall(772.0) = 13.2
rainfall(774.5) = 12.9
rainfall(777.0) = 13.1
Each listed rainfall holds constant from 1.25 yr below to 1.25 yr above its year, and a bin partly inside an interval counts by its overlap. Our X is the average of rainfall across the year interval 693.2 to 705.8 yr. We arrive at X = 12.9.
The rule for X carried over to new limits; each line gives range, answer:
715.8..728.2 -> 12.5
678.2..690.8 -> 11.7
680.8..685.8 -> 11.4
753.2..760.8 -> 13.1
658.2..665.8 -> 8.5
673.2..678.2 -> 9.32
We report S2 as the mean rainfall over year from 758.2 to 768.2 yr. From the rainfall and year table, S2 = 13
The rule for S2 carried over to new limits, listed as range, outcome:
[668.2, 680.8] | 9.11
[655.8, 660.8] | 9.8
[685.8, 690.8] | 12.7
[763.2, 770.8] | 12.6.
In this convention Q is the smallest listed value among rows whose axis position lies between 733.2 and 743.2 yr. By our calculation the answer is 12.1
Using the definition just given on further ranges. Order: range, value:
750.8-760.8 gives 12.6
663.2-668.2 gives 7.68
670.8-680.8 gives 8.27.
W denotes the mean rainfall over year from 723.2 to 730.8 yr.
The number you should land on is 12.2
